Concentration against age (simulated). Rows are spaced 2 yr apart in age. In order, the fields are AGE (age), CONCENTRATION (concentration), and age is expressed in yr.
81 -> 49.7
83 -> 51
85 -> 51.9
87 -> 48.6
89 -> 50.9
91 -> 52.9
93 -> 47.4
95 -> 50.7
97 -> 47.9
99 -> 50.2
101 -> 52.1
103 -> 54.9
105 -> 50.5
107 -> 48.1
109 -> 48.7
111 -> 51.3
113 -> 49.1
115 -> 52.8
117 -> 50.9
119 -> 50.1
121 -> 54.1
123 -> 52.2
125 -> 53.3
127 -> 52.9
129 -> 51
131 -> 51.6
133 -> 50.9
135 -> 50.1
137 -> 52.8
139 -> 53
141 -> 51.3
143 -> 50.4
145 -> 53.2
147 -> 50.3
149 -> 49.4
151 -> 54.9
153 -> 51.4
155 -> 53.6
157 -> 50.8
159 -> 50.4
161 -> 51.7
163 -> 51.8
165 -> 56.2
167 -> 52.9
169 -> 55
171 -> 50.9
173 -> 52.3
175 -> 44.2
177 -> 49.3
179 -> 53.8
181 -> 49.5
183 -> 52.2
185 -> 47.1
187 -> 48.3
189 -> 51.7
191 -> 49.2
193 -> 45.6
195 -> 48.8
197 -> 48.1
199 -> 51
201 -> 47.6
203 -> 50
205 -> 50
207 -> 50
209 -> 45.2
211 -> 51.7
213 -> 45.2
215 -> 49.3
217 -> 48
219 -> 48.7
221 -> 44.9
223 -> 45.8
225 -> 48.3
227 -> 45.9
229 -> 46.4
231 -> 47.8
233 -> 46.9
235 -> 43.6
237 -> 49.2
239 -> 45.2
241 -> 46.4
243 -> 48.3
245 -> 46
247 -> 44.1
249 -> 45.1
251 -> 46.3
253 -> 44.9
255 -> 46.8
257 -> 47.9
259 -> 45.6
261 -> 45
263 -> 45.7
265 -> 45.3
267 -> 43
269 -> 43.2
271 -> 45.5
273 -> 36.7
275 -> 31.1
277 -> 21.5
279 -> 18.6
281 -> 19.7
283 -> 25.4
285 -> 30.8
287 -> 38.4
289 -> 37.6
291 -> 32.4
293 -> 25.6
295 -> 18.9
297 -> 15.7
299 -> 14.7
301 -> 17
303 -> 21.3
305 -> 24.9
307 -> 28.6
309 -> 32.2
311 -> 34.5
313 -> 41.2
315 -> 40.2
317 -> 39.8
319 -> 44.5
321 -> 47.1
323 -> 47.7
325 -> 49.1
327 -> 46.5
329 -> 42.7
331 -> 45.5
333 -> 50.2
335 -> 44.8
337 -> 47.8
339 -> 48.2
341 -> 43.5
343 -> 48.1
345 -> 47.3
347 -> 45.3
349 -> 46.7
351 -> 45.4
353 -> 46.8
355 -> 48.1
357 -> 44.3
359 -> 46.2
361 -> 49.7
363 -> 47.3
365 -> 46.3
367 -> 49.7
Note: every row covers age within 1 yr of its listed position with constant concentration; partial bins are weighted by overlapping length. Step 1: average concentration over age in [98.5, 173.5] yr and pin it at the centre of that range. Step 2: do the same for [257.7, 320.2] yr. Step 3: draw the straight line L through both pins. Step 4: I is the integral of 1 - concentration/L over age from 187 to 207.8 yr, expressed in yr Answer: -2.4 yr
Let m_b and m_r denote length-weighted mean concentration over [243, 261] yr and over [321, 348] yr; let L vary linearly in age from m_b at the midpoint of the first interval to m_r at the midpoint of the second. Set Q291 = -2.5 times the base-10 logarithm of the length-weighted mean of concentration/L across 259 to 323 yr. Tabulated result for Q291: 0.37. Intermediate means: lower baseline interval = 45.9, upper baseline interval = 46.7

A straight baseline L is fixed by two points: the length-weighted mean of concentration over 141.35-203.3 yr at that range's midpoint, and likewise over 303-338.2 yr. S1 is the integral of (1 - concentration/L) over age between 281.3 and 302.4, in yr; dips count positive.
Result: 8.66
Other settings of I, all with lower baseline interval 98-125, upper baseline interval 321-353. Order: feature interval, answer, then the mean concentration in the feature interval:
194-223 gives 0.51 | 48.4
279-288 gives 3.82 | 27.5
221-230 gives 0.46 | 46.4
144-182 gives -1.12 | 51.7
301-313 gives 4.77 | 28.4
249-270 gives 1.24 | 45.4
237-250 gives 0.65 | 46.1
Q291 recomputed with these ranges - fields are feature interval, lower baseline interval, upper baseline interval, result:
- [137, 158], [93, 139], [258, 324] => -0.09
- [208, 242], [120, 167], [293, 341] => -0.05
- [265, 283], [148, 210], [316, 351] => 0.41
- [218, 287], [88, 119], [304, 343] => 0.08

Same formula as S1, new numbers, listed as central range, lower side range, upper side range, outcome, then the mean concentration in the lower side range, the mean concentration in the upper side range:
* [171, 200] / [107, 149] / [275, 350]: -1.83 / 51.4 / 35.7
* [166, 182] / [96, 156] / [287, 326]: -1.59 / 51.4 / 32.4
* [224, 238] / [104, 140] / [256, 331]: -2.06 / 51.3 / 34.9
